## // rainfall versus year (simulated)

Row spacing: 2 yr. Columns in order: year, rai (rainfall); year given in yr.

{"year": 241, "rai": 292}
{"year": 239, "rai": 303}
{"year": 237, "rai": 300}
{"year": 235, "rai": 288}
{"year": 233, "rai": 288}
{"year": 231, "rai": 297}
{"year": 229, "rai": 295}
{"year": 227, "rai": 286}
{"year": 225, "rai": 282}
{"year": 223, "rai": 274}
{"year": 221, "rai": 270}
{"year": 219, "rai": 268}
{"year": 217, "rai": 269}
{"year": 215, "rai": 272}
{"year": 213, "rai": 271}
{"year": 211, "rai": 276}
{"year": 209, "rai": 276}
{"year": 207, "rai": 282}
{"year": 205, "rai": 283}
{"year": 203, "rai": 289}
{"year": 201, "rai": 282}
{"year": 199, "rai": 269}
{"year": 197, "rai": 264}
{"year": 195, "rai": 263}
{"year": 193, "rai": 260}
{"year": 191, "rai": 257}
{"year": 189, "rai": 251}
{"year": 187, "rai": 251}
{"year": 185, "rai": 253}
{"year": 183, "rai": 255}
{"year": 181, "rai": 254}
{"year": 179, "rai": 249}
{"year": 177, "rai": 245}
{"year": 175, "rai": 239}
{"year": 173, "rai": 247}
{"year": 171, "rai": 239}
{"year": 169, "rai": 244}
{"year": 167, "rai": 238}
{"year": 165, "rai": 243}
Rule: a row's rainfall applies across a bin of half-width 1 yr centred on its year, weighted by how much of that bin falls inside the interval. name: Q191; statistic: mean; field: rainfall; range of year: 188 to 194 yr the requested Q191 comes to 256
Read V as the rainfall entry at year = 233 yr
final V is 288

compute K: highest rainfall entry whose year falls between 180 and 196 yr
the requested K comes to 263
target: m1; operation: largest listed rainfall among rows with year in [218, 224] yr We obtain 274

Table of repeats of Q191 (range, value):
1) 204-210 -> 280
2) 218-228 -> 276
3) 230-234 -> 292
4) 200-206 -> 285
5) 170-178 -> 242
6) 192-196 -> 262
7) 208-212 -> 276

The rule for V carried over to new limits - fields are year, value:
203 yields 289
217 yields 269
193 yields 260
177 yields 245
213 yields 271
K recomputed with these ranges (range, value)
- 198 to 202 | 282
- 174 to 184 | 255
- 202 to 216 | 289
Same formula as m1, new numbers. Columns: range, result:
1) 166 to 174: 247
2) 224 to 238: 300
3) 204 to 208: 283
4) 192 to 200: 269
